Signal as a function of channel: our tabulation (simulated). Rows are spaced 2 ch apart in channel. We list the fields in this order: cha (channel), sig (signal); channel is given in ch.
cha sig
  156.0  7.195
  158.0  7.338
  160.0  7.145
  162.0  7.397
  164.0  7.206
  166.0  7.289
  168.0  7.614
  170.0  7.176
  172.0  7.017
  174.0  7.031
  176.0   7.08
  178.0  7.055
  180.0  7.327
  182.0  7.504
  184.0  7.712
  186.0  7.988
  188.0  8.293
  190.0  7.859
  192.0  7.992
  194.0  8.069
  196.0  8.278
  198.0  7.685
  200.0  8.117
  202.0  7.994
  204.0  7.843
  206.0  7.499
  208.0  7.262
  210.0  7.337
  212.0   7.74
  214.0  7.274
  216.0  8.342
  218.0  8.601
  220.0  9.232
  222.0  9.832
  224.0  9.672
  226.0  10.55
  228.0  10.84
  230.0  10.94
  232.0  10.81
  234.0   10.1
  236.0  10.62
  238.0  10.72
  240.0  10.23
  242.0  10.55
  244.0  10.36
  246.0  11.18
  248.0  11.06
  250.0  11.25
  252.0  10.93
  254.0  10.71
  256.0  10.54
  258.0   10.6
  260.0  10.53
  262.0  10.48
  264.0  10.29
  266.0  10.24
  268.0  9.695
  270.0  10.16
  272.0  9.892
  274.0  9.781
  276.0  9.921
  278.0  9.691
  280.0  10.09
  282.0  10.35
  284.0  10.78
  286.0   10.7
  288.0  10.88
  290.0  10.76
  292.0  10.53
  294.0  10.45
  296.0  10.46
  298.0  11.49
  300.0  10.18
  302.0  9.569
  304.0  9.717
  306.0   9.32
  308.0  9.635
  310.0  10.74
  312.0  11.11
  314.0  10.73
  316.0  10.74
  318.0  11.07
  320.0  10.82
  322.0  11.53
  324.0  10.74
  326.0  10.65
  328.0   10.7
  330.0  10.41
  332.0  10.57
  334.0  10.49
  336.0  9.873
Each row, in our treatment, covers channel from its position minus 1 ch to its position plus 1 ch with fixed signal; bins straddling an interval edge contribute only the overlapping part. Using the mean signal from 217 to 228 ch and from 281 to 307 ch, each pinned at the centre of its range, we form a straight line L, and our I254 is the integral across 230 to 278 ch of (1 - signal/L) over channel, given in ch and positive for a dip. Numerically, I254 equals -2.2 ch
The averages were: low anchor 9.69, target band 10.5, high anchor 10.4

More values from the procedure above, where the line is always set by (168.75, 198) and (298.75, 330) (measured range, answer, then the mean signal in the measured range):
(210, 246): -4.84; 9.76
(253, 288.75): -2.88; 10.3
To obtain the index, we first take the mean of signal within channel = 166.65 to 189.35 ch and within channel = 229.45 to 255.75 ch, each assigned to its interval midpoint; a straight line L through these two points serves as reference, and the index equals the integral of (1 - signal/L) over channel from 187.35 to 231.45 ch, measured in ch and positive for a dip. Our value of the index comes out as 2.5 ch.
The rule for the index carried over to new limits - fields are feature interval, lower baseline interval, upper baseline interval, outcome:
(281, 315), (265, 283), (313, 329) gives -0.02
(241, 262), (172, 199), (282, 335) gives -3.52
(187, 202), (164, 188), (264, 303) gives -0.30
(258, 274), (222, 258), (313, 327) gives 0.79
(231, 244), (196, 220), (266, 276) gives -2.45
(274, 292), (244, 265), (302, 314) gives 0.06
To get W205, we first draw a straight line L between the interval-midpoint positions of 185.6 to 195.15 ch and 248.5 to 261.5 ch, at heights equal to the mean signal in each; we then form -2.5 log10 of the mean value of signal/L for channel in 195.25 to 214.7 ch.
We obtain 0.13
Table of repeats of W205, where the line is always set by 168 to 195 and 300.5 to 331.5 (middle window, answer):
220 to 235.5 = -0.20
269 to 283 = -0.04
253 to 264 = -0.14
